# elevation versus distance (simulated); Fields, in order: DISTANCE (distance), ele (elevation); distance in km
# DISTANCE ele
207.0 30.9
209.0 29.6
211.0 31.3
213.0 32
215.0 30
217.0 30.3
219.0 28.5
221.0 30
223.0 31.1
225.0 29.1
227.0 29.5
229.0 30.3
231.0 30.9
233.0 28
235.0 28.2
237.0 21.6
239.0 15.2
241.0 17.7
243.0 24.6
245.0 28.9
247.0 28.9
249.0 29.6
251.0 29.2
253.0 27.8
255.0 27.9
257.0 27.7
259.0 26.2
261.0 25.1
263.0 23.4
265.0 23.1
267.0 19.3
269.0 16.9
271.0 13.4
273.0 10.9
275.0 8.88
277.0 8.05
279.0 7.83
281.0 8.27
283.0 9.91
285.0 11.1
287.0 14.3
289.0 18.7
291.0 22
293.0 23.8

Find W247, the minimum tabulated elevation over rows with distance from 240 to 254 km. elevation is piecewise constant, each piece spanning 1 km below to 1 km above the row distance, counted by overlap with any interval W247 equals 17.7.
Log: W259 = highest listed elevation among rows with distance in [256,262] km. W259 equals 27.7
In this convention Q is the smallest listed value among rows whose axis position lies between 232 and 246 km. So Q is 15.2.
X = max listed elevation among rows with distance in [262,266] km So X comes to 23.4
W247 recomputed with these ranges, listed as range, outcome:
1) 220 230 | 29.1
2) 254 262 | 25.1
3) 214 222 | 28.5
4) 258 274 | 10.9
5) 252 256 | 27.8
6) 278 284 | 7.83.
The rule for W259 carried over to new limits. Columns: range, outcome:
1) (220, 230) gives 31.1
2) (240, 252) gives 29.6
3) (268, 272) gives 16.9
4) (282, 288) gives 14.3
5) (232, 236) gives 28.2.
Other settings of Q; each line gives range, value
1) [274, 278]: 8.05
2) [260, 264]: 23.4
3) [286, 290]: 14.3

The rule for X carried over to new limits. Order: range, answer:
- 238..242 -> 17.7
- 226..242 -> 30.9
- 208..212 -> 31.3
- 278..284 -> 9.91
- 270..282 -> 13.4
